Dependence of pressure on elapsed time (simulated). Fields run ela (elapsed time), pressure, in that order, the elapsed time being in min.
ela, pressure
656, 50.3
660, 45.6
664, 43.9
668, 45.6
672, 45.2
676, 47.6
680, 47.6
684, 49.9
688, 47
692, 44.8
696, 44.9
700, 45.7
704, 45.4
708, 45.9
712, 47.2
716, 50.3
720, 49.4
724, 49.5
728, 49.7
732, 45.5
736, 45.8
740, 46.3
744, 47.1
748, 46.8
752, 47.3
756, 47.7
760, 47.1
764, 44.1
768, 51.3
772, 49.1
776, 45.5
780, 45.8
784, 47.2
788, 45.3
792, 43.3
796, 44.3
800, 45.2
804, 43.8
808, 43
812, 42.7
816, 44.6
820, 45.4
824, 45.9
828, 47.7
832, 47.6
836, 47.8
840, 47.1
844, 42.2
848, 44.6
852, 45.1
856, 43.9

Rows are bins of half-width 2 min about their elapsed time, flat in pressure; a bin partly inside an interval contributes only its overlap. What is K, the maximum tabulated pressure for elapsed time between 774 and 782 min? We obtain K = 45.8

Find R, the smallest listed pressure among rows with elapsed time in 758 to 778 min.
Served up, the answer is 44.1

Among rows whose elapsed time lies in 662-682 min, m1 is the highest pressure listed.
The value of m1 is 47.6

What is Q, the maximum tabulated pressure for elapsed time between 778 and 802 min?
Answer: 47.2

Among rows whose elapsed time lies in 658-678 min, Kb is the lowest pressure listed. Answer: 43.9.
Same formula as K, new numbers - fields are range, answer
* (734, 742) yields 46.3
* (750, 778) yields 51.3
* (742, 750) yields 47.1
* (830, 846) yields 47.8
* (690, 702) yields 45.7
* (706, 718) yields 50.3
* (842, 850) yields 44.6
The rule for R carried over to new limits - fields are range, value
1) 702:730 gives 45.4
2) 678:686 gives 47.6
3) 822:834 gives 45.9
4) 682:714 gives 44.8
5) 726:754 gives 45.5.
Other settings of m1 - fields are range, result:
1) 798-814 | 45.2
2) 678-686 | 49.9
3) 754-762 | 47.7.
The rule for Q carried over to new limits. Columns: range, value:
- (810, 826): 45.9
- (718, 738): 49.7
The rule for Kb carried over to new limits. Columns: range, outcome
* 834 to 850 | 42.2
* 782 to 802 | 43.3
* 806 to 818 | 42.7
